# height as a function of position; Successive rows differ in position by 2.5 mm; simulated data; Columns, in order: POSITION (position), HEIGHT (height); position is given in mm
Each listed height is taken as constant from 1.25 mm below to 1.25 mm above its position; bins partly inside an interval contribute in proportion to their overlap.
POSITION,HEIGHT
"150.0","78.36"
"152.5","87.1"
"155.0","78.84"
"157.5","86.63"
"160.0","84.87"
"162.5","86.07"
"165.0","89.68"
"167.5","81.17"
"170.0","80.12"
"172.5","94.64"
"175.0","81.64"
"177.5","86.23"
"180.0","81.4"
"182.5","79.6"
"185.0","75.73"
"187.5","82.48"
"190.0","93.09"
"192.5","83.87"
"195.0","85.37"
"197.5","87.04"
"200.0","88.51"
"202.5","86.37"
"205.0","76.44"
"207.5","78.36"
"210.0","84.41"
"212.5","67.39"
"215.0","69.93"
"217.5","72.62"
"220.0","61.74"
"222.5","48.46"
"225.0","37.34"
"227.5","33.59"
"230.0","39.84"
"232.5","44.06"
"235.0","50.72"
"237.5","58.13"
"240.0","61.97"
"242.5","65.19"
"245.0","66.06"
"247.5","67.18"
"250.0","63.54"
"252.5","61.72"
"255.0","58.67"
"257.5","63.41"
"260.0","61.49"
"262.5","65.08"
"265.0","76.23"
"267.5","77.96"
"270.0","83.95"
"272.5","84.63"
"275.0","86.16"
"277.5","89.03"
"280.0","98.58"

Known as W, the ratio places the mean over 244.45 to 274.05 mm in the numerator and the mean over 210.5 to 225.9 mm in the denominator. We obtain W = 1.13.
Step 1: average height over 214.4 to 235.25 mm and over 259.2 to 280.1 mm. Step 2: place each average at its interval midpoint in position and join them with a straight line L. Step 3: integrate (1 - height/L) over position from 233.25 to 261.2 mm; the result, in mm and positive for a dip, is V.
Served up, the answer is 1.5 mm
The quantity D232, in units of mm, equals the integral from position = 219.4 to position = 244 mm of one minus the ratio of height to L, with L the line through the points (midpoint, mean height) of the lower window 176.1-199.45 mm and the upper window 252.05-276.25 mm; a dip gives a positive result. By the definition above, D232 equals 8.7 mm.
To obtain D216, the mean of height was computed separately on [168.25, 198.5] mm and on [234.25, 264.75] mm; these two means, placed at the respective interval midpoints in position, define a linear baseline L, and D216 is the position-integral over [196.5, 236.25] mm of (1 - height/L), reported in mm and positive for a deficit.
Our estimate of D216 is 5.46 mm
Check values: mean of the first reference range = 84.2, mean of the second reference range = 62.6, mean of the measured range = 64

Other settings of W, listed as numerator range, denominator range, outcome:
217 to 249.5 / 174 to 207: 0.65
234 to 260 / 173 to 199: 0.74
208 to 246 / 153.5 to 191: 0.69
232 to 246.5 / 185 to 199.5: 0.68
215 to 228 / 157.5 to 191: 0.64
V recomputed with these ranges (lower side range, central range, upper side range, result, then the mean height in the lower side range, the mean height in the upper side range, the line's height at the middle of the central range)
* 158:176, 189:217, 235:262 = -2.3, 85.6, 62.2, 75.3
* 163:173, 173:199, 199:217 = -0.5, 85.8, 78.4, 82.4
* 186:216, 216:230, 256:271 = 5.0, 82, 70.9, 78.1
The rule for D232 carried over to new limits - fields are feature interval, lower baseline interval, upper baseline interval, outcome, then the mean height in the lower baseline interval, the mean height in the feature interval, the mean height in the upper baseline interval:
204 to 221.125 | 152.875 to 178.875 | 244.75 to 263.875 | 0.15 mm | 85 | 73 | 63.3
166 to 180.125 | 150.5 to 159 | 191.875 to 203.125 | 0.05 mm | 83.7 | 84.5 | 86.4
